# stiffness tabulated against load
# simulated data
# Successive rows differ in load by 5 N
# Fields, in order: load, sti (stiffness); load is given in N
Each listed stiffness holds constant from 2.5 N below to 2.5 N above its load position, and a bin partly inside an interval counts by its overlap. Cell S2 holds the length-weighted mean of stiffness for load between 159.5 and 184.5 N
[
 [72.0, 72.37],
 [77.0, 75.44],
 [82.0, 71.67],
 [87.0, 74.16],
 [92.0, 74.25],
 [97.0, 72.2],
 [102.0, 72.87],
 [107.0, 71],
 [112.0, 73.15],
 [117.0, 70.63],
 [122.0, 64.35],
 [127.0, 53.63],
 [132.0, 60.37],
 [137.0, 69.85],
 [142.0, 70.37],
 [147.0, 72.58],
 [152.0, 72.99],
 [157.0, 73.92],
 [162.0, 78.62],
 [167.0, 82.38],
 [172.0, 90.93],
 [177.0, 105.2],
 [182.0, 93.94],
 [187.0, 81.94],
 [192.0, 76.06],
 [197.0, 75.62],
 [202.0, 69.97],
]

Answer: 90.2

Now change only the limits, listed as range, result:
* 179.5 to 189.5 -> 87.9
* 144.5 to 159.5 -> 73.2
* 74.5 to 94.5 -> 73.9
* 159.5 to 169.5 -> 80.5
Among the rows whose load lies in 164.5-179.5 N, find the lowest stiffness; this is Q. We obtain 82.38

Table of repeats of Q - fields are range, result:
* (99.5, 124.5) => 64.35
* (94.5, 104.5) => 72.2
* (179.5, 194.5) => 76.06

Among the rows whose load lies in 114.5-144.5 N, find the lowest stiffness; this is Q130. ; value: 53.63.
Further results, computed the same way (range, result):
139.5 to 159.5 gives 70.37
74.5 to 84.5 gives 71.67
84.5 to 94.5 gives 74.16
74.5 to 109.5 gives 71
